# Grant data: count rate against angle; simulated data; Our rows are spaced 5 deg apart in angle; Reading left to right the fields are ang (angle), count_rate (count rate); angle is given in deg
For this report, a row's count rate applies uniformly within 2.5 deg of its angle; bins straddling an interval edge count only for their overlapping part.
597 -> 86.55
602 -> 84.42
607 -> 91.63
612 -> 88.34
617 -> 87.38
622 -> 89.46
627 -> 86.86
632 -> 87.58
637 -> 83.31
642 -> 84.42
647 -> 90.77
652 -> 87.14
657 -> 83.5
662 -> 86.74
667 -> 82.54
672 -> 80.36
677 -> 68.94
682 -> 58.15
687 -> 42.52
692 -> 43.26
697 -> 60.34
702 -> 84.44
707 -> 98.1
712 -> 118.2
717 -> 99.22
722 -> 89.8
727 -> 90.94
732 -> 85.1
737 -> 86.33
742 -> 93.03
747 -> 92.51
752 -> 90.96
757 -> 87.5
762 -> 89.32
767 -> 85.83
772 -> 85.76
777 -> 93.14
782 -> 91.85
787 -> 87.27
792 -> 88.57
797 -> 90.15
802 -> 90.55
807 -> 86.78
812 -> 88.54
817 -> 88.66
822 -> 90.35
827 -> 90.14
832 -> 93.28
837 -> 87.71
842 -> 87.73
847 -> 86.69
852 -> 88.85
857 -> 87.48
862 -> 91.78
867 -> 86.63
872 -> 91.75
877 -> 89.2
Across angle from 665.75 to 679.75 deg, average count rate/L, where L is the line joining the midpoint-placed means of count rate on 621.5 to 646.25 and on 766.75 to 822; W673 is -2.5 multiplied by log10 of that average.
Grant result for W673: 0.14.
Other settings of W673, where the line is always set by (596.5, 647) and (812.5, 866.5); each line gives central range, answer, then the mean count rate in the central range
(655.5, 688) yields 0.201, 72.8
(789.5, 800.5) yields -0.009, 89.5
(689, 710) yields 0.217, 72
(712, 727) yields -0.115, 97.9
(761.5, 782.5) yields -0.005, 88.9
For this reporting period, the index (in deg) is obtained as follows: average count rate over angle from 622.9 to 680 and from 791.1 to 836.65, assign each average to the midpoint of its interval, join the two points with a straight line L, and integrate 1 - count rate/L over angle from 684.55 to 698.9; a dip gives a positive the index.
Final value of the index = 6.2 deg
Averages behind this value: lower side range 83.8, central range 48.2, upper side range 89.6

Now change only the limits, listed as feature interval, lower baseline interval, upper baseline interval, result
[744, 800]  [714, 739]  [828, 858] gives 0.42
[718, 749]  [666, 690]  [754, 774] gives -4.21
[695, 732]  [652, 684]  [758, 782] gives -3.93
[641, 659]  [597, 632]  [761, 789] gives 0.28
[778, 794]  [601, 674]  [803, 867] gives -0.24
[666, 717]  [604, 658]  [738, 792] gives 7.92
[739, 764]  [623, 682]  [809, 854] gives -1.24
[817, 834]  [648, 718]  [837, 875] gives -0.80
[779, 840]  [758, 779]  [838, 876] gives -0.70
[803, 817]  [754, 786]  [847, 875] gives 0.13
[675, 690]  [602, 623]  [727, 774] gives 5.58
